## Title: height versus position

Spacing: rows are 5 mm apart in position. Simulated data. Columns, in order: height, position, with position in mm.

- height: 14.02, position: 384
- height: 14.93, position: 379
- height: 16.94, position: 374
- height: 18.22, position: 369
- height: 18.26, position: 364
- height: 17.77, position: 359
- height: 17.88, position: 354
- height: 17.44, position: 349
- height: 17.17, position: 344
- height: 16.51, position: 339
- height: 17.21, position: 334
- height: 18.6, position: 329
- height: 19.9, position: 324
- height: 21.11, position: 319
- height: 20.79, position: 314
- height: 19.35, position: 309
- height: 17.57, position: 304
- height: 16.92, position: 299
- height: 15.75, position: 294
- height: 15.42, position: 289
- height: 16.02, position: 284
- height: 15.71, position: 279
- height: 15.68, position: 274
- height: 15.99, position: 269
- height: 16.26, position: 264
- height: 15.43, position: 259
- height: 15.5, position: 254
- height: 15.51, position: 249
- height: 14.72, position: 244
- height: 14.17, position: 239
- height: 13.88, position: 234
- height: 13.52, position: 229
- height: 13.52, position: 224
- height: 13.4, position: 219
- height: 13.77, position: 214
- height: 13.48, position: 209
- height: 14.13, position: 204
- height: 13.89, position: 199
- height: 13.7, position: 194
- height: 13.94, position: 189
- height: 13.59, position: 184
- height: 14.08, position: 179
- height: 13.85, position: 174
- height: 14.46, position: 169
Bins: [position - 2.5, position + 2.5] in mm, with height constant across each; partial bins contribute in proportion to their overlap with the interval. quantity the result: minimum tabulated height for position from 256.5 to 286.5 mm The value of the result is 15.43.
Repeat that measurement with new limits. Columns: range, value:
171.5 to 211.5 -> 13.48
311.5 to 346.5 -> 16.51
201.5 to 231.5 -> 13.4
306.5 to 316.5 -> 19.35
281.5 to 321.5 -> 15.42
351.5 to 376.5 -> 16.94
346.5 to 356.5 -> 17.44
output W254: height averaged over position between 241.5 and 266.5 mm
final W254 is 15.5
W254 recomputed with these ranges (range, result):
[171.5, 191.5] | 13.9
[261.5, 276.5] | 16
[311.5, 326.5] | 20.6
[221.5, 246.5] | 14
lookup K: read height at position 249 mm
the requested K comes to 15.51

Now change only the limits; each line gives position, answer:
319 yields 21.11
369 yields 18.22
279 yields 15.71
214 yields 13.77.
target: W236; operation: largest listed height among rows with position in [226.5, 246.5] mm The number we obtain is 14.72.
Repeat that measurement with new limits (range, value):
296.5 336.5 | 21.11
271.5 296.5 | 16.02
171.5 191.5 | 14.08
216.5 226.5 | 13.52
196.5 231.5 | 14.13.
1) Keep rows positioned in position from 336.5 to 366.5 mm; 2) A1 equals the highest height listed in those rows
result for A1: 18.26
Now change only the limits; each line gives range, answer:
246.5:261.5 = 15.51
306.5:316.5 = 20.79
